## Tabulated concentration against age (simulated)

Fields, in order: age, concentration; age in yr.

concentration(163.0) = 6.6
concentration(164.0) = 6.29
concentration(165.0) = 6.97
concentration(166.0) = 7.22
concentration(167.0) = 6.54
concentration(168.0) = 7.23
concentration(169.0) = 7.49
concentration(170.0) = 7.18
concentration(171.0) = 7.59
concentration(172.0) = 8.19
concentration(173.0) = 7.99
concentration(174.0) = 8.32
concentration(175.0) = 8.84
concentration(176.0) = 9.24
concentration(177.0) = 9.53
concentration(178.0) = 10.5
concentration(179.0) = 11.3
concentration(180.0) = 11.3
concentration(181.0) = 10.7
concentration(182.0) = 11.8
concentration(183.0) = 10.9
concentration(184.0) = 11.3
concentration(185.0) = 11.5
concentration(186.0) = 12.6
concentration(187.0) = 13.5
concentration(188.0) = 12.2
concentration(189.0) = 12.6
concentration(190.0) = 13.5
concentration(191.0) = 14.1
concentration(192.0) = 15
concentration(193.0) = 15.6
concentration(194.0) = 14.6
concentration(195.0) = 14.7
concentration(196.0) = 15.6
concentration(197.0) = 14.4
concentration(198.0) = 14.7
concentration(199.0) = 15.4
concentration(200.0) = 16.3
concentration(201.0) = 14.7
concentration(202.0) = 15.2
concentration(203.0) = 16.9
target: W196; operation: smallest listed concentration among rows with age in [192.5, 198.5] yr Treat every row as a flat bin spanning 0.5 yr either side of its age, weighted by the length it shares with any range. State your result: 14.4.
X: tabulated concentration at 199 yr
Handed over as 15.4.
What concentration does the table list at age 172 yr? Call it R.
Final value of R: 8.19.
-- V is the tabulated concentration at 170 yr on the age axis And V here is 7.18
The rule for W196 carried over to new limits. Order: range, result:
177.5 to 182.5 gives 10.5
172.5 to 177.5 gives 7.99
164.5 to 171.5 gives 6.54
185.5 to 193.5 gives 12.2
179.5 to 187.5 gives 10.7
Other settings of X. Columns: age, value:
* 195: 14.7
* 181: 10.7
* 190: 13.5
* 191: 14.1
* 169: 7.49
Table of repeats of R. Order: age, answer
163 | 6.6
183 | 10.9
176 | 9.24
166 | 7.22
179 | 11.3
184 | 11.3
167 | 6.54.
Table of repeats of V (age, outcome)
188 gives 12.2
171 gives 7.59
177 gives 9.53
